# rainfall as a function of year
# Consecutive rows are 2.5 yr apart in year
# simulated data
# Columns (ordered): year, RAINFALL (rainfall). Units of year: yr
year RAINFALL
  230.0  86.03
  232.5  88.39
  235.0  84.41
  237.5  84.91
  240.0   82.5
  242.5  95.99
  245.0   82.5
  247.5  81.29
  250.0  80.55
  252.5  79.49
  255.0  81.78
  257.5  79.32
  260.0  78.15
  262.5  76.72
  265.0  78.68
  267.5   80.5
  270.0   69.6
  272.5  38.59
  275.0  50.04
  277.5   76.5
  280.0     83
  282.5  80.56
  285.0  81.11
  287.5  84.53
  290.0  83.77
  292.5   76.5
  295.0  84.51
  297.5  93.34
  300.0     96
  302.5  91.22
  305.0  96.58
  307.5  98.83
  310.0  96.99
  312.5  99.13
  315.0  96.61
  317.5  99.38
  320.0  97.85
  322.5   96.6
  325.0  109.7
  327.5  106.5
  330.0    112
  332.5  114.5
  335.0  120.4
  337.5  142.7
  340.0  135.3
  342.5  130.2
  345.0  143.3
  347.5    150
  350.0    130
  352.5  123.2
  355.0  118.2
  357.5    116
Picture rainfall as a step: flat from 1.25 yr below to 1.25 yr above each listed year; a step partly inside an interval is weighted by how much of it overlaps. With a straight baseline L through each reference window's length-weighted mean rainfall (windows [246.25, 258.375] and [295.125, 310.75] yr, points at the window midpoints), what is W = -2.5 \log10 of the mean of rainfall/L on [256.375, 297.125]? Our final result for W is 0.16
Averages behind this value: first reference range 80.5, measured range 75.5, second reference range 94.7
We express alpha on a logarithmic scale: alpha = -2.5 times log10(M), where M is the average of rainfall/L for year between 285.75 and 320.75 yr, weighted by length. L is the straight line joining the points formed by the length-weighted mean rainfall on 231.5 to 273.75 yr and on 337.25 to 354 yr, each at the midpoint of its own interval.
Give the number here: 0.19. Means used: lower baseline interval 79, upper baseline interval 136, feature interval 92.3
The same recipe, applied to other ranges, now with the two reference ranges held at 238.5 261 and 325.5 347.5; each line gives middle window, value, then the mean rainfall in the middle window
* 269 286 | 0.38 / 68.3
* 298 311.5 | 0.15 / 95.8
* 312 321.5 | 0.19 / 98.1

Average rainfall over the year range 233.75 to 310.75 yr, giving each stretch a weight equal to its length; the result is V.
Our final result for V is 81.5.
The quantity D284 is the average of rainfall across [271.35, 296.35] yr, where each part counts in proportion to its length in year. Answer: 74.1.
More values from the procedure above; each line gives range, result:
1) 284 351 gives 106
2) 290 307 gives 89.7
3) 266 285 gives 69.4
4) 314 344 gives 114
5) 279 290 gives 82.5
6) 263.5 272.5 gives 71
